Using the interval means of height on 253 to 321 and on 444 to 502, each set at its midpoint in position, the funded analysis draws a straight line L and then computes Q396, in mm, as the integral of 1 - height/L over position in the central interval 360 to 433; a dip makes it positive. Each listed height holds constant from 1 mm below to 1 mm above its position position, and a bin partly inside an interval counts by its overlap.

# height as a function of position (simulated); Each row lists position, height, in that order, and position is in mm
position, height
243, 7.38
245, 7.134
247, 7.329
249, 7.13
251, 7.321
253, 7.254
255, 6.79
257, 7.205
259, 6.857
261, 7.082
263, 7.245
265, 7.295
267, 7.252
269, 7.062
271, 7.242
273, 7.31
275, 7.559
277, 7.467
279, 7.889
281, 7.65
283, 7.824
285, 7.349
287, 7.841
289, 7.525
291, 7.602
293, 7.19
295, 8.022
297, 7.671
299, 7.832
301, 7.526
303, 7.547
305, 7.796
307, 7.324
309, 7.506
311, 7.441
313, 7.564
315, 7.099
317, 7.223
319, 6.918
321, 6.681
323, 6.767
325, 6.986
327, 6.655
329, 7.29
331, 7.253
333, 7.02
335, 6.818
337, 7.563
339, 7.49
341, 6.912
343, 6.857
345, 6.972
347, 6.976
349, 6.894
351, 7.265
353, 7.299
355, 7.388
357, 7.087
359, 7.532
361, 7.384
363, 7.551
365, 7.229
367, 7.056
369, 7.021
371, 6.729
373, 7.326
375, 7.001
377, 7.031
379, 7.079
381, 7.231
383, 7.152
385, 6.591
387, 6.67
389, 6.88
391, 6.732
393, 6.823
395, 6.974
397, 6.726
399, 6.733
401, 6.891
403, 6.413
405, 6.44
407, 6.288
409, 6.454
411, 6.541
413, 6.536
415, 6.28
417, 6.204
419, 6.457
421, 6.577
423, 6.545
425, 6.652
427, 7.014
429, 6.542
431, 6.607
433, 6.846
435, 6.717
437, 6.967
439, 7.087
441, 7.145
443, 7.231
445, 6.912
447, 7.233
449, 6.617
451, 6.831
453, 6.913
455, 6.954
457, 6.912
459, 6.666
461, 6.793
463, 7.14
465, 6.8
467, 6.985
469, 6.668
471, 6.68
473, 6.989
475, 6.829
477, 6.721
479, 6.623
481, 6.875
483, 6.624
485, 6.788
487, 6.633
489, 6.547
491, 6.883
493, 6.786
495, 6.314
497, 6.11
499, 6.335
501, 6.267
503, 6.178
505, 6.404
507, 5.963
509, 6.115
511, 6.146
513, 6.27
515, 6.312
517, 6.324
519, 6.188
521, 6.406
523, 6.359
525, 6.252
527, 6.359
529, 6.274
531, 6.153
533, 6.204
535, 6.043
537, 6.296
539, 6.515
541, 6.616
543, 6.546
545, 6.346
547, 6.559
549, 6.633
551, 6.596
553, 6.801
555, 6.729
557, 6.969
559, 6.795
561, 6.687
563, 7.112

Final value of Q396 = 2.34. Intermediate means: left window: 7.4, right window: 6.74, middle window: 6.79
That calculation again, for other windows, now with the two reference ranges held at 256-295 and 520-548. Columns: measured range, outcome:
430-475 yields -1.41 mm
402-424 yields 1.34 mm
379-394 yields 0.16 mm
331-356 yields 0.01 mm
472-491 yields -0.51 mm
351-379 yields -0.63 mm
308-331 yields 0.38 mm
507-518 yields 0.39 mm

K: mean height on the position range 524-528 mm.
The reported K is 6.31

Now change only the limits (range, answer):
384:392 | 6.72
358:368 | 7.35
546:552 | 6.6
